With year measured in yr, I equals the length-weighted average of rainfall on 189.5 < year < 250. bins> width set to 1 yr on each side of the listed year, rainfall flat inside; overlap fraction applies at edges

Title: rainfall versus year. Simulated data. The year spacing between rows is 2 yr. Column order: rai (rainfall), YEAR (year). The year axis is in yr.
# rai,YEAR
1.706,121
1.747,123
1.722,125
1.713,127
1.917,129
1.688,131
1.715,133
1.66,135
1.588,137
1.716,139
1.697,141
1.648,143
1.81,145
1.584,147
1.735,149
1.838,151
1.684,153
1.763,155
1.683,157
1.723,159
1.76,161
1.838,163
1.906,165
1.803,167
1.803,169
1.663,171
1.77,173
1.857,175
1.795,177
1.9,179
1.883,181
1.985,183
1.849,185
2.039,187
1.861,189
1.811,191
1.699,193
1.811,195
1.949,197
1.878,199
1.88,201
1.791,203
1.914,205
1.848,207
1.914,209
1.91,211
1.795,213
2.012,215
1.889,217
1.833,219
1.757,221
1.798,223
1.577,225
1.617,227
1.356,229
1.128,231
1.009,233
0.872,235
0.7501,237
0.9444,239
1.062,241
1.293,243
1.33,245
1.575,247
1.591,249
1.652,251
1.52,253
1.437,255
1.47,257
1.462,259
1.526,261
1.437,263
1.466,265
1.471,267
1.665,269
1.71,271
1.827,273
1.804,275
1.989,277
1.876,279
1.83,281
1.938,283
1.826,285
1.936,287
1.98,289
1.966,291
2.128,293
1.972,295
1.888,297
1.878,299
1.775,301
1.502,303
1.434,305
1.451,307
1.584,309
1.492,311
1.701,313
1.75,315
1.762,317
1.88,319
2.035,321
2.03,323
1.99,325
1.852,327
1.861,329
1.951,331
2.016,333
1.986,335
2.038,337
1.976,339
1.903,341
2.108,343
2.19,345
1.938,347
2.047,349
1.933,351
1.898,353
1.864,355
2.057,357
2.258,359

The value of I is 1.59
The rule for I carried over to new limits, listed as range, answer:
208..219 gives 1.9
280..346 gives 1.87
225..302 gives 1.58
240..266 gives 1.45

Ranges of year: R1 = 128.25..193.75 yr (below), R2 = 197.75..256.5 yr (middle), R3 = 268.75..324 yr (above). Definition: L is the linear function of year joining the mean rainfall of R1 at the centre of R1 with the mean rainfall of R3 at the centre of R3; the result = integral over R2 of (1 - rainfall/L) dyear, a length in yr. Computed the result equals 7.9 yr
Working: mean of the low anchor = 1.78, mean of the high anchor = 1.81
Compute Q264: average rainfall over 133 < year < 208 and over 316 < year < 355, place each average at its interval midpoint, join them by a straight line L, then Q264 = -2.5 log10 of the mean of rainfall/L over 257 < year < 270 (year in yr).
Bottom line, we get 0.25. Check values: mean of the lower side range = 1.79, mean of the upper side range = 1.97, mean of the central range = 1.5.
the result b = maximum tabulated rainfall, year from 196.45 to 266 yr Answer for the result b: 2.012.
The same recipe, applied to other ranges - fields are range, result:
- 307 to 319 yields 1.88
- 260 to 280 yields 1.989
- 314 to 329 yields 2.035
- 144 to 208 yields 2.039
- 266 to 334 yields 2.128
